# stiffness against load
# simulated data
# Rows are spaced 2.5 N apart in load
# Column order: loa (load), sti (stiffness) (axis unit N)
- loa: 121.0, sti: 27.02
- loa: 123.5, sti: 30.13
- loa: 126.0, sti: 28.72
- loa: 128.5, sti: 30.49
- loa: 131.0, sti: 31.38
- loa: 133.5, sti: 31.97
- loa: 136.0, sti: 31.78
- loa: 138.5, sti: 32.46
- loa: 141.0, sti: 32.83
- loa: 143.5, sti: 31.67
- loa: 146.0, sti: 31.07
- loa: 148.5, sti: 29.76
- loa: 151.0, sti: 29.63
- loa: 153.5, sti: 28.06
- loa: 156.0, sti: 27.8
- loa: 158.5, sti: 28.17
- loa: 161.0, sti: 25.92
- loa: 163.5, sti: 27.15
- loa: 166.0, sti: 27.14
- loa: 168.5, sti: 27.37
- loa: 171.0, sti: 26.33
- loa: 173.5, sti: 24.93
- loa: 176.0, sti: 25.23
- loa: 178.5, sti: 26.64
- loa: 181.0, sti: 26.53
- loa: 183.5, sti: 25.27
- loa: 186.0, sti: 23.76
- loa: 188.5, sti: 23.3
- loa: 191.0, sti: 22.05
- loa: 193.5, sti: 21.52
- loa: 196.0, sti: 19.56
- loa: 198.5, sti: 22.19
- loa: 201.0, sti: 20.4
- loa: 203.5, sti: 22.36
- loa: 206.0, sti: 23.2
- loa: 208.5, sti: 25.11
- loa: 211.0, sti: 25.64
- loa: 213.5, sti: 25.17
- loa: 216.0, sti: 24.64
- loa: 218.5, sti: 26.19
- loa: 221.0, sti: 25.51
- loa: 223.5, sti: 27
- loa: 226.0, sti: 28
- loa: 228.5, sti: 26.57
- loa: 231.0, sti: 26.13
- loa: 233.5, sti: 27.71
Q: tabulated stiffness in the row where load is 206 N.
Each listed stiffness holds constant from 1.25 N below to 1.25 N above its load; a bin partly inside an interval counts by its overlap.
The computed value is 23.2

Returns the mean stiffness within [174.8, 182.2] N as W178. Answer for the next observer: 26.1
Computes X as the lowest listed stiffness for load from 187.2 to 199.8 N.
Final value 19.56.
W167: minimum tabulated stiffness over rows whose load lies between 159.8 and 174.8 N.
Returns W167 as 24.93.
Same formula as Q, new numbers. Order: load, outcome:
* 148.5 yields 29.76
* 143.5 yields 31.67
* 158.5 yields 28.17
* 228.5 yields 26.57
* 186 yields 23.76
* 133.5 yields 31.97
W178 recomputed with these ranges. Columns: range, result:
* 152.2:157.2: 27.9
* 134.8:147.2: 32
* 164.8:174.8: 26.4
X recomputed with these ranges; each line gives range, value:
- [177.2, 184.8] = 25.27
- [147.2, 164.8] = 25.92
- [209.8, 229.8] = 24.64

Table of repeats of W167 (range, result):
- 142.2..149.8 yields 29.76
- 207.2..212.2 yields 25.11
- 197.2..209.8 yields 20.4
